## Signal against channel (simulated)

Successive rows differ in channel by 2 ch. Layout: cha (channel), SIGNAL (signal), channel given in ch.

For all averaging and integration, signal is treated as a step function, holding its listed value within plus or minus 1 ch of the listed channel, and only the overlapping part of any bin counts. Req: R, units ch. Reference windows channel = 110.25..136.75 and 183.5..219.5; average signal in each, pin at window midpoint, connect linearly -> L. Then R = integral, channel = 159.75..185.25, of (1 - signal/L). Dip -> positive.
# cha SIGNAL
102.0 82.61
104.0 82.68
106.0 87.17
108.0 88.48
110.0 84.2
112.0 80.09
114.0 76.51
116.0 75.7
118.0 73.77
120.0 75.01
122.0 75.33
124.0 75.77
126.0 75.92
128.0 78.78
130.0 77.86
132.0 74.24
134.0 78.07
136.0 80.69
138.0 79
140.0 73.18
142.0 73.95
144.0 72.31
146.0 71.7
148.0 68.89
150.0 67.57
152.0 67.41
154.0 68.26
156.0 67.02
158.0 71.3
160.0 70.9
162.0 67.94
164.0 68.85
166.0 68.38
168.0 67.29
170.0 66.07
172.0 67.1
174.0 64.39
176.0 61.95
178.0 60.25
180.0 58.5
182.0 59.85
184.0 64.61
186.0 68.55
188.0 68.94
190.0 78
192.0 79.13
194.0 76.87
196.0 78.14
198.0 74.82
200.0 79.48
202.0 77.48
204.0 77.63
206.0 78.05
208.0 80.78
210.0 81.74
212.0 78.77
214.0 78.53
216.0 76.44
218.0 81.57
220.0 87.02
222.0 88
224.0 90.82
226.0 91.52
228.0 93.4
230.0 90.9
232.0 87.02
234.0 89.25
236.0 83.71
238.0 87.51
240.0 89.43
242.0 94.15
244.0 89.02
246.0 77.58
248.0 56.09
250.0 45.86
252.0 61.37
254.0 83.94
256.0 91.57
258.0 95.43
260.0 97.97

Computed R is 4.0 ch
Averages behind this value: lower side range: 76.9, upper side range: 77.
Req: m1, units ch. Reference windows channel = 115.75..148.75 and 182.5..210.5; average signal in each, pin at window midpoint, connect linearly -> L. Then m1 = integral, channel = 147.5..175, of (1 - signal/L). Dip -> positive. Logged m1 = 2.7 ch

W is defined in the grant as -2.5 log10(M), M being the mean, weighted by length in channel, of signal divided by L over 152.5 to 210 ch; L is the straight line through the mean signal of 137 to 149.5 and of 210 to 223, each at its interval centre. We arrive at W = 0.10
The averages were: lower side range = 72.9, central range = 70.5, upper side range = 81.7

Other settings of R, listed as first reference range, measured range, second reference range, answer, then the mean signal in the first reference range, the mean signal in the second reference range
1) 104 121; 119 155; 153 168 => 0.2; 80.3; 68.8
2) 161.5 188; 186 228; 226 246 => -1.4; 65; 88.9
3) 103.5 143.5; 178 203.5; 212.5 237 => 3.7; 78.2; 86.4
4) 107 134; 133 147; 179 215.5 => 0.3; 77.8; 74.5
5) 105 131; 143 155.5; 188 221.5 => 1.5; 78.8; 78.9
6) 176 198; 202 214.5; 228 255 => -1.0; 69.2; 80.2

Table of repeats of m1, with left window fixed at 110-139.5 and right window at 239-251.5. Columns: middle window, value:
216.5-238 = -3.68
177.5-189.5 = 1.86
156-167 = 1.03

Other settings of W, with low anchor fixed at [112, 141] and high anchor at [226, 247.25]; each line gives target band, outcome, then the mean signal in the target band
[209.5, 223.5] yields 0.05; 82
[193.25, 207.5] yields 0.09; 77.6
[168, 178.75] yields 0.26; 64.3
